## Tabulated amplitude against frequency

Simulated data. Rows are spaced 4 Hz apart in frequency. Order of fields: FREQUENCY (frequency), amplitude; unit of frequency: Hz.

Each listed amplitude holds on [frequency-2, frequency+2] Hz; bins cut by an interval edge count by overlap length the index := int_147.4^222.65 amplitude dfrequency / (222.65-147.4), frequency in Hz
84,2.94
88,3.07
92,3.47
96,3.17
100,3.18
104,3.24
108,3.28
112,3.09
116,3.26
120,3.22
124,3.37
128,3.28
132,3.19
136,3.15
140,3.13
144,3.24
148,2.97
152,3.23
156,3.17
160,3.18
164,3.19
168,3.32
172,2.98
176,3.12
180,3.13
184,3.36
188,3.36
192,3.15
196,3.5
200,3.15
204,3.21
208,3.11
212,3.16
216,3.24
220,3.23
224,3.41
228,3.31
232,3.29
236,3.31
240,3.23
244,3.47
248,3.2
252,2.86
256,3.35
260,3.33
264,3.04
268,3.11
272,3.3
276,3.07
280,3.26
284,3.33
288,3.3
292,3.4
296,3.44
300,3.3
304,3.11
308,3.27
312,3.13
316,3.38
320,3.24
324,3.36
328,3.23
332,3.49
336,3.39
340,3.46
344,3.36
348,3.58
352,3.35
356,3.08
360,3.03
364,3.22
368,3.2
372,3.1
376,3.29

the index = 3.2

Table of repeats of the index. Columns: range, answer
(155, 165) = 3.18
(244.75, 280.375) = 3.18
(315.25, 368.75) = 3.31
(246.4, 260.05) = 3.16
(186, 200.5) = 3.3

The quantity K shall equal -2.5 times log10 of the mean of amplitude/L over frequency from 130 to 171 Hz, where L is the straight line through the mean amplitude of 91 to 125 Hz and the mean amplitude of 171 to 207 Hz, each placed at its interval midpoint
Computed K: 0.02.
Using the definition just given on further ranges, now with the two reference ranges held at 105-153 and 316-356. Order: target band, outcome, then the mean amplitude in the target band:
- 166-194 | 0.01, 3.2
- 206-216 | 0.04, 3.16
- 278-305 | 0.01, 3.31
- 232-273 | 0.03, 3.22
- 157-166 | 0.01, 3.18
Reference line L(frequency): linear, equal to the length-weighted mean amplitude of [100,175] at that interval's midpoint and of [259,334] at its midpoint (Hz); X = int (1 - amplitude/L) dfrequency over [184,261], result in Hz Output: -0.61 Hz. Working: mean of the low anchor 3.19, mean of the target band 3.26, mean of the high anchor 3.27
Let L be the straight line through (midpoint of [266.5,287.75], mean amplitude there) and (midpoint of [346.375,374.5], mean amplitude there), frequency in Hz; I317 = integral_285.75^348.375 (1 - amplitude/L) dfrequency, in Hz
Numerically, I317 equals -2.2 Hz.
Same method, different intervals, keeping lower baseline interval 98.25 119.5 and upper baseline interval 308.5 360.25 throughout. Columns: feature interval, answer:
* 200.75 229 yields 0.3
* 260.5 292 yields 0.7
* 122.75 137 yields -0.1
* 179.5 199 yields -0.3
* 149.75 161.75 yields 0.2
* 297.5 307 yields 0.2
